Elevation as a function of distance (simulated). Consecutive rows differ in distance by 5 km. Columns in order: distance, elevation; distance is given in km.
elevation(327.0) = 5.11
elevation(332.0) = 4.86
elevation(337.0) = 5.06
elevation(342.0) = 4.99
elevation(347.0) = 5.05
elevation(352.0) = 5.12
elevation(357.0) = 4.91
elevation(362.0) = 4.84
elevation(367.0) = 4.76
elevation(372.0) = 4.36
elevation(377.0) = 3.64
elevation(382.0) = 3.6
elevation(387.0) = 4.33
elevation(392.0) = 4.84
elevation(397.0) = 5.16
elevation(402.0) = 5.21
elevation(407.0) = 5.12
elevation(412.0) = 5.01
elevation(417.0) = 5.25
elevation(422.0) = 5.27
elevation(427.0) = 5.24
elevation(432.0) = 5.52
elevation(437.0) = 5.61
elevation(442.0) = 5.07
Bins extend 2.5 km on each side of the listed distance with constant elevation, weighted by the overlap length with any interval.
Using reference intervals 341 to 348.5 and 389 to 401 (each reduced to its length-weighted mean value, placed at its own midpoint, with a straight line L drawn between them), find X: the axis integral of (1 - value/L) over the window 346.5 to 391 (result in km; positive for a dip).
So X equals 4.5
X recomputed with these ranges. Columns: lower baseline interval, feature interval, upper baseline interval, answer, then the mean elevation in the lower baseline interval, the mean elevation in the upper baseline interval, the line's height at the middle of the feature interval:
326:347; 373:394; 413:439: 4.4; 5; 5.35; 5.19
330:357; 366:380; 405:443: 2.5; 5.01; 5.27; 5.1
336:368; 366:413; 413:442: 5.2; 4.97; 5.33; 5.15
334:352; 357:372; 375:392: -0.8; 5.04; 4.01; 4.49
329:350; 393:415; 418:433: 0.5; 5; 5.32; 5.24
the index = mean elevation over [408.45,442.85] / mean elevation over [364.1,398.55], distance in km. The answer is 1.2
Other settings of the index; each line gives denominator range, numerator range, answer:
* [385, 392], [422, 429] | 1.16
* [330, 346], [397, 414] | 1.03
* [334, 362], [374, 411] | 0.91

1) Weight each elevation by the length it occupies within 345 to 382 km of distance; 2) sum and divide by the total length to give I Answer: 4.59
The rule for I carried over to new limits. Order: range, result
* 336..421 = 4.78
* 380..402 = 4.59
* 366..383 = 4.07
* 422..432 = 5.32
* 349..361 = 4.99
